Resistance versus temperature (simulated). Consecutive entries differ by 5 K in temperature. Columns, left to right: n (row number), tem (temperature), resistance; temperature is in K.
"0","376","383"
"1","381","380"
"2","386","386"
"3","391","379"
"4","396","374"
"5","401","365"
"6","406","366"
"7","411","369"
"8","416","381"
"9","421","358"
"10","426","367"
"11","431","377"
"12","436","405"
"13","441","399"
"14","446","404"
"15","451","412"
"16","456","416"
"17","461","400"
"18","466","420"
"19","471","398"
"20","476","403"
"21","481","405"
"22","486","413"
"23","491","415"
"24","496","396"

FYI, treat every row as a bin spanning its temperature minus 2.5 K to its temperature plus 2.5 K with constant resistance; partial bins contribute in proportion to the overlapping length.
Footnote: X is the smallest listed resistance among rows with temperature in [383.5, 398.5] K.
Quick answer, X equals 374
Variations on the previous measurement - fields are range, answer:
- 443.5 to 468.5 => 400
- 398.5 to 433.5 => 358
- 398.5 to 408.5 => 365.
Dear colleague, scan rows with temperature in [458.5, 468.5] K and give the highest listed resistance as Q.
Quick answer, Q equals 420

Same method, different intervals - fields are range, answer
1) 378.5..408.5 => 386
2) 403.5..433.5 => 381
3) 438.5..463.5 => 416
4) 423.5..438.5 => 405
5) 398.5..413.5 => 369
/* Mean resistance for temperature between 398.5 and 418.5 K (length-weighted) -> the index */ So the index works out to 370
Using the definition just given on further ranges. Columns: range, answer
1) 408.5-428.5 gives 369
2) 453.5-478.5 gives 407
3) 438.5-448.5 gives 402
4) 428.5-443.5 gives 394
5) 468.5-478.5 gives 400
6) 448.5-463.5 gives 409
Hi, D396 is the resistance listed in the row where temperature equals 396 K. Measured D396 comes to 374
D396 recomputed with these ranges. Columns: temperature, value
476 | 403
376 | 383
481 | 405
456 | 416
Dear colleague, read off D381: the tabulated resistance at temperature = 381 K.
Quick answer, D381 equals 380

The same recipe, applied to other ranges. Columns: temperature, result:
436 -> 405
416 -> 381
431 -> 377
